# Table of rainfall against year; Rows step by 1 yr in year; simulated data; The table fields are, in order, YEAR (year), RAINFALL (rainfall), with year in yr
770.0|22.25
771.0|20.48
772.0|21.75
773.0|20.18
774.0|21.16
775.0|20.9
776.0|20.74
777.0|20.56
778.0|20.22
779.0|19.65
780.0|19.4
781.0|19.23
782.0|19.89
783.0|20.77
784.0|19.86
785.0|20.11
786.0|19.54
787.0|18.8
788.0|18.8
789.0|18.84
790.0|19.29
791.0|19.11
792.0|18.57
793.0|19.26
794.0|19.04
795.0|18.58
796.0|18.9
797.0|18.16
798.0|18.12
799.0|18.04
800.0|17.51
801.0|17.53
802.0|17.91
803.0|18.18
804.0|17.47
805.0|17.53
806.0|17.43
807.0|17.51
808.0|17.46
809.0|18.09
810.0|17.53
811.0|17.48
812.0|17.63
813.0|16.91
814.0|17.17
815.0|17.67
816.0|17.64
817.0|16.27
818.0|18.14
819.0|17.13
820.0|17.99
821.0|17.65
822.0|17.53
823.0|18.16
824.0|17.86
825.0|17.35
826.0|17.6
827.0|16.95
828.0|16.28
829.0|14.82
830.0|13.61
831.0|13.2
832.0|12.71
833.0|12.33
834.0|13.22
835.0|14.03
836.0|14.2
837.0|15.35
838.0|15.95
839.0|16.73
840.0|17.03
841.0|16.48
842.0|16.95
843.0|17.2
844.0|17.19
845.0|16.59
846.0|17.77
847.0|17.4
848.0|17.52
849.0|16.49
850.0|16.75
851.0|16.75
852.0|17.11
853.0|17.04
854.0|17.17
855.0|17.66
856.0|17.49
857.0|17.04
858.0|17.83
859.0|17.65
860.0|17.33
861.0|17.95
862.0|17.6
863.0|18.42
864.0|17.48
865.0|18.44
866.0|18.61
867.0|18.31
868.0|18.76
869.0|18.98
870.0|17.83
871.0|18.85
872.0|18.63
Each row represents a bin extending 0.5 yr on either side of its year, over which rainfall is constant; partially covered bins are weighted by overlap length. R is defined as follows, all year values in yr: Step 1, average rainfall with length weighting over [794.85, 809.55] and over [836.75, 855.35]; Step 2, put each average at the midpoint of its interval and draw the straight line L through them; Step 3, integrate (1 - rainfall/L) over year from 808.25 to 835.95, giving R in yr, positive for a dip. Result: 1.7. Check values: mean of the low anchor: 17.9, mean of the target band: 16.4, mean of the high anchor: 16.9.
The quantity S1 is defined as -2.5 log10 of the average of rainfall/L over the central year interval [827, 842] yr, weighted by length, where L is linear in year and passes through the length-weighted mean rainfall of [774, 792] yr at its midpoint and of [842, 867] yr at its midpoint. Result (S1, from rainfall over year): 0.21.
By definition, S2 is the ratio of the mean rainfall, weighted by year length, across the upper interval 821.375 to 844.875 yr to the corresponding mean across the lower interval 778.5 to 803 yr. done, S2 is 0.8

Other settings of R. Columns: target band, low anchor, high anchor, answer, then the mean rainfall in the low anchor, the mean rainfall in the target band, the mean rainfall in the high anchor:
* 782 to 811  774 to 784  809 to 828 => 0.74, 20.2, 18.5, 17.5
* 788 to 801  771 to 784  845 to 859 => 0.70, 20.4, 18.6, 17.2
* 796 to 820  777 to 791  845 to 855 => 1.37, 19.6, 17.6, 17.1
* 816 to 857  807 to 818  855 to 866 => 2.75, 17.4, 16.4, 17.8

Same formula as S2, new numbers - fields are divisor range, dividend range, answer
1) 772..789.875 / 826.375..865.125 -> 0.82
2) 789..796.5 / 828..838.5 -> 0.74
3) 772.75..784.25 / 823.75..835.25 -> 0.74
